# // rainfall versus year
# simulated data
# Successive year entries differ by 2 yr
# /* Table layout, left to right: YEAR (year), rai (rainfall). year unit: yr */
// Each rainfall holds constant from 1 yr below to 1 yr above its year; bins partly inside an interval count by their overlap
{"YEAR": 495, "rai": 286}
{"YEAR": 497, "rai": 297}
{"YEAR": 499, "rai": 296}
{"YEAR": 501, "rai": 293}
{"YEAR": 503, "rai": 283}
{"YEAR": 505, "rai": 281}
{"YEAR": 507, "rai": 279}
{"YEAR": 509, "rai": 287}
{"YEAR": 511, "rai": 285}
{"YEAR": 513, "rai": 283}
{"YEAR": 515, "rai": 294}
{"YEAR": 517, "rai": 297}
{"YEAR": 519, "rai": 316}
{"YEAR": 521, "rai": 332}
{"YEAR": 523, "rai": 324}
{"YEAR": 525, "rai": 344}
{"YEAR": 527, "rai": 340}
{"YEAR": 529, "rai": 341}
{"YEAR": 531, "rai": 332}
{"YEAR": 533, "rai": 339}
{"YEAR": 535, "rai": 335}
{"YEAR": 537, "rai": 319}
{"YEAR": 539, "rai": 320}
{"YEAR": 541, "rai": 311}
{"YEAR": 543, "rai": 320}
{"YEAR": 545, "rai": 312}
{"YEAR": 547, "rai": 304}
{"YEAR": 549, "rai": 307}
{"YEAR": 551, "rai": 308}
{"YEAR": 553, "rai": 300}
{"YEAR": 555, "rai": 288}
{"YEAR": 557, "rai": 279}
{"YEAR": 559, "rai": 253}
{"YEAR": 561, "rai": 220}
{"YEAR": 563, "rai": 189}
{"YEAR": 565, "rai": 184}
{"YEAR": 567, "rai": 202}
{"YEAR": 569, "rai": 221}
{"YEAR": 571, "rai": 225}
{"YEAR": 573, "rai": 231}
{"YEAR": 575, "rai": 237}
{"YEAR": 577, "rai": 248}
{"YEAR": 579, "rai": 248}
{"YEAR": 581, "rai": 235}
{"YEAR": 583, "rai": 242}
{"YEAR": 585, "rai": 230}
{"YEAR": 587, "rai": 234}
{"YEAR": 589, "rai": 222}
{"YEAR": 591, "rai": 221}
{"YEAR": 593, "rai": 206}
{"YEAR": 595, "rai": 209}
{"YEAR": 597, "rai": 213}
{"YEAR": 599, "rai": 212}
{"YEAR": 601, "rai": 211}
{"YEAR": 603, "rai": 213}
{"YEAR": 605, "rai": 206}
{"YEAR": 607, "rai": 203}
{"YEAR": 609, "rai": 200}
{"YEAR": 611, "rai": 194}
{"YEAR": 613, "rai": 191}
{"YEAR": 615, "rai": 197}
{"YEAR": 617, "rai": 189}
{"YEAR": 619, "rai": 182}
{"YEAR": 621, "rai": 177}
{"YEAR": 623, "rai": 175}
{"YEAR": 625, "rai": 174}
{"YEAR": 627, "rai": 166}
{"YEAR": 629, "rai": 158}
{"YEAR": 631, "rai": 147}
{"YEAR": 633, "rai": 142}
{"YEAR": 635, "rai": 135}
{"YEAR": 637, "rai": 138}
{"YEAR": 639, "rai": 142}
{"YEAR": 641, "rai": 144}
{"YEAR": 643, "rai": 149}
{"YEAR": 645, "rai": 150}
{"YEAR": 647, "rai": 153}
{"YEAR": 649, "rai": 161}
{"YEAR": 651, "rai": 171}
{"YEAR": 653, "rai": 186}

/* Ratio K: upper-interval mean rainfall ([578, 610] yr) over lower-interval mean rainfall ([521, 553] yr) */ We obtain 0.68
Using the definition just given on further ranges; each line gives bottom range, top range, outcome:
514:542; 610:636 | 0.53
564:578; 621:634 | 0.73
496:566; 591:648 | 0.60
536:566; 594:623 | 0.71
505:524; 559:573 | 0.71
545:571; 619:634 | 0.64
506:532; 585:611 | 0.68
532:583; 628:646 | 0.54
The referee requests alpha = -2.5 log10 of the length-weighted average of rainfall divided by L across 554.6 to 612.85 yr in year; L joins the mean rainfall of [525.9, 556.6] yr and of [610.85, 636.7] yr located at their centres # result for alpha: 0.08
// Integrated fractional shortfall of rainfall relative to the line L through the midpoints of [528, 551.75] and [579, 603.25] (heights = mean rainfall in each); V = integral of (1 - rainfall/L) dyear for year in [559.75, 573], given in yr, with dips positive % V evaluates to 2.94 yr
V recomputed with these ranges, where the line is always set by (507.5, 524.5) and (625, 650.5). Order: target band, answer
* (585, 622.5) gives -2.3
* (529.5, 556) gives -4.5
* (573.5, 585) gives -0.9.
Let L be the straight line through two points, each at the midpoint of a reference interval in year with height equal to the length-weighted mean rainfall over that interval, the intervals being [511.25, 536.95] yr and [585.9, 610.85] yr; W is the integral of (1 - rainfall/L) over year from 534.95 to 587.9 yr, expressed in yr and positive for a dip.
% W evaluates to 1.1 yr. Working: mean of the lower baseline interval 322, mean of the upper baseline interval 212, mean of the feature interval 262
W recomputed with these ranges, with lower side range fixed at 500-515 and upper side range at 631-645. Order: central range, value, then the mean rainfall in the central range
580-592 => -1.88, 231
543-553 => -2.80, 308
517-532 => -3.60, 330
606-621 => -2.06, 193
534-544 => -2.80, 321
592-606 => -1.88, 210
